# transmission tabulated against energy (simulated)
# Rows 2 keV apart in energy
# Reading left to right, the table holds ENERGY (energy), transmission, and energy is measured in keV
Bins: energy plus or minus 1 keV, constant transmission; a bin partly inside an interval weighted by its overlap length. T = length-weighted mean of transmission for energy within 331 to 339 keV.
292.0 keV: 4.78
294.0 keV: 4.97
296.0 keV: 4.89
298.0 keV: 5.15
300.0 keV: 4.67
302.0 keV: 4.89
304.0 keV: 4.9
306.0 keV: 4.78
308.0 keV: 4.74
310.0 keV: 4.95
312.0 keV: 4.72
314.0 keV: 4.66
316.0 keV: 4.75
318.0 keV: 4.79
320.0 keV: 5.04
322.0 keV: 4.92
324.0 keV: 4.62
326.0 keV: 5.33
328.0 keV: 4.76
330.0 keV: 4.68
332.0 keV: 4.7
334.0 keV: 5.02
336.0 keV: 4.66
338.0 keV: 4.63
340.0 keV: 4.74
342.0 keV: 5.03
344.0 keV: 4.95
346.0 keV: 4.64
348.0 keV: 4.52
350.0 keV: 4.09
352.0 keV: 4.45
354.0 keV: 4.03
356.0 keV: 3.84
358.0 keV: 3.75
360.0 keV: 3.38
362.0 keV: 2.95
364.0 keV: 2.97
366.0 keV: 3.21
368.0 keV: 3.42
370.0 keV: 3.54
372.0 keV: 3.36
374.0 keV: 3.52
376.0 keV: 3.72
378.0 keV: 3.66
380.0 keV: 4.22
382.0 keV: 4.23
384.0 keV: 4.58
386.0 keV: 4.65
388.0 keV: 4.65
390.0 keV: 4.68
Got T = 4.75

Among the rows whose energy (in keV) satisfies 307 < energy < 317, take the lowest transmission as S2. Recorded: 4.66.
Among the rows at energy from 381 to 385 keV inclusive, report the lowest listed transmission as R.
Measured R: 4.23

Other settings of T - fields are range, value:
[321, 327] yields 4.96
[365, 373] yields 3.38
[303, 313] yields 4.82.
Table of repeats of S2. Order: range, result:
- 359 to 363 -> 2.95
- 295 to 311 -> 4.67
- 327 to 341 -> 4.63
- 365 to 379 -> 3.21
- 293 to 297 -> 4.89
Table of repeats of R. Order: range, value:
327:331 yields 4.68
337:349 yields 4.52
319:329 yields 4.62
